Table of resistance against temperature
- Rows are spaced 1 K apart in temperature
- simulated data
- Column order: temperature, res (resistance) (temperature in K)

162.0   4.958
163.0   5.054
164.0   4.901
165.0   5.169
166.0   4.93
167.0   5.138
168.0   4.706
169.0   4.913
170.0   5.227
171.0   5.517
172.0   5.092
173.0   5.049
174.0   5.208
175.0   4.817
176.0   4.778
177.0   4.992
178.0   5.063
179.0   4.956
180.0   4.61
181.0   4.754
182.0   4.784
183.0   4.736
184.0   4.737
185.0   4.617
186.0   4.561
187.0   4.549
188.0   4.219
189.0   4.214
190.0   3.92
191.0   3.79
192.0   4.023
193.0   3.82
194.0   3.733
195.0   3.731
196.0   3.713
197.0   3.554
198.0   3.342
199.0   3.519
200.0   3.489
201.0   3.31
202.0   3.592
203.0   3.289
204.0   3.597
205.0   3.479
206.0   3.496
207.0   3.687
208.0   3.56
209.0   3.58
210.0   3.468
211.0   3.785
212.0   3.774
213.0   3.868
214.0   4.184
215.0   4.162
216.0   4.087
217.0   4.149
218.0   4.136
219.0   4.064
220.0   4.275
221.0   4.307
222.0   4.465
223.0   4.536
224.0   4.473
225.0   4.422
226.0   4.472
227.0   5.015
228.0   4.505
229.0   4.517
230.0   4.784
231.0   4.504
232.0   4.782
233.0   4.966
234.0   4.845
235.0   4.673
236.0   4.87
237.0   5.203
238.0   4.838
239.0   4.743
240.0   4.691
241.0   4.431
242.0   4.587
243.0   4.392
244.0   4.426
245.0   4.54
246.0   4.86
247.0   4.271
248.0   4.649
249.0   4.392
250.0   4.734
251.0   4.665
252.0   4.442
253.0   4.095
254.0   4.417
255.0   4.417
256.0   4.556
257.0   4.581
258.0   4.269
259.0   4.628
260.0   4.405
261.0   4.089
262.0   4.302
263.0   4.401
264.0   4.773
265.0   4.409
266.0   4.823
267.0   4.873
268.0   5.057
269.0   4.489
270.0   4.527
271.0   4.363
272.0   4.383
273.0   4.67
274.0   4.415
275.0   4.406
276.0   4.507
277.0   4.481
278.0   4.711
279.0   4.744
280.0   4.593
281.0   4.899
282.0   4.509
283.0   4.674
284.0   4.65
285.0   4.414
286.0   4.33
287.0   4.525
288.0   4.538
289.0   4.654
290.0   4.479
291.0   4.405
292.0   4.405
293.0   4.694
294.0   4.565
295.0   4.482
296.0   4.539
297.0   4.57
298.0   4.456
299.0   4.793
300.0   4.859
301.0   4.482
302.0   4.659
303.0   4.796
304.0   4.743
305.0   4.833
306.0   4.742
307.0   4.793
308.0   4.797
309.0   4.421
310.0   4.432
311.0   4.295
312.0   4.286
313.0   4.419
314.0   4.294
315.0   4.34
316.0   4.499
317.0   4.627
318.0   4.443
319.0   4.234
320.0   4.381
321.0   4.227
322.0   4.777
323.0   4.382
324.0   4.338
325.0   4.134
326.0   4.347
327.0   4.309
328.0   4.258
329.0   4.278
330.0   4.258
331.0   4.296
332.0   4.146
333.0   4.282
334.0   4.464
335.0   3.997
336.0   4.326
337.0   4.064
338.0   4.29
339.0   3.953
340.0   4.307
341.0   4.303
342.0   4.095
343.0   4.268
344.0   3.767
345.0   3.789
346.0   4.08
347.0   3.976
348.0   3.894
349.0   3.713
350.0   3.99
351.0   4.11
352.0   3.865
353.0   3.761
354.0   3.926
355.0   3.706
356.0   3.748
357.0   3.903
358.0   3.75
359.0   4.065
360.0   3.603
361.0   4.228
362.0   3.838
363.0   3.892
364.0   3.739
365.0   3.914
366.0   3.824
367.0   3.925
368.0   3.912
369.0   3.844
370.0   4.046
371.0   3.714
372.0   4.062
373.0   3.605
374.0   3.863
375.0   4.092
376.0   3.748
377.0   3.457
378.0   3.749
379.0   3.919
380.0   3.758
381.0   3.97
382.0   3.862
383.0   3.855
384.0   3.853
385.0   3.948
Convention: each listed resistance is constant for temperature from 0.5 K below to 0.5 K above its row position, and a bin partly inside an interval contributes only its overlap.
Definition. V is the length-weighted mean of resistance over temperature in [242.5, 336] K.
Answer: 4.5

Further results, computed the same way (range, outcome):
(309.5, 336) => 4.34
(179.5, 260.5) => 4.26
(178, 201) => 4.15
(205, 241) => 4.33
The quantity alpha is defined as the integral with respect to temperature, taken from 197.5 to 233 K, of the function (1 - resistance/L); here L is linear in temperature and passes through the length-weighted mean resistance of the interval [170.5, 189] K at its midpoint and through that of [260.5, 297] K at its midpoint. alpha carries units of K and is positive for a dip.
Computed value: 5.16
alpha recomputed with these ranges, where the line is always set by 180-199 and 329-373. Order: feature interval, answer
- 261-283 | -2.75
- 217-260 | -4.71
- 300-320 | -2.51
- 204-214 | 1.14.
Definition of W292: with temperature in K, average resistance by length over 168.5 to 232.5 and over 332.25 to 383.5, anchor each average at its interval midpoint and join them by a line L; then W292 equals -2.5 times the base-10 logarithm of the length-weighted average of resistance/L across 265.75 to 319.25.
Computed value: -0.13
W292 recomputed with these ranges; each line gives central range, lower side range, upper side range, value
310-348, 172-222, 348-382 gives -0.09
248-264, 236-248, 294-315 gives 0.04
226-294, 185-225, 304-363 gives -0.14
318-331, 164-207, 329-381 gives -0.08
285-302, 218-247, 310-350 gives -0.04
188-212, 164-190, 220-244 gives 0.29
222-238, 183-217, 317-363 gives -0.20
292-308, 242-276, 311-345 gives -0.07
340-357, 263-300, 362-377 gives 0.02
